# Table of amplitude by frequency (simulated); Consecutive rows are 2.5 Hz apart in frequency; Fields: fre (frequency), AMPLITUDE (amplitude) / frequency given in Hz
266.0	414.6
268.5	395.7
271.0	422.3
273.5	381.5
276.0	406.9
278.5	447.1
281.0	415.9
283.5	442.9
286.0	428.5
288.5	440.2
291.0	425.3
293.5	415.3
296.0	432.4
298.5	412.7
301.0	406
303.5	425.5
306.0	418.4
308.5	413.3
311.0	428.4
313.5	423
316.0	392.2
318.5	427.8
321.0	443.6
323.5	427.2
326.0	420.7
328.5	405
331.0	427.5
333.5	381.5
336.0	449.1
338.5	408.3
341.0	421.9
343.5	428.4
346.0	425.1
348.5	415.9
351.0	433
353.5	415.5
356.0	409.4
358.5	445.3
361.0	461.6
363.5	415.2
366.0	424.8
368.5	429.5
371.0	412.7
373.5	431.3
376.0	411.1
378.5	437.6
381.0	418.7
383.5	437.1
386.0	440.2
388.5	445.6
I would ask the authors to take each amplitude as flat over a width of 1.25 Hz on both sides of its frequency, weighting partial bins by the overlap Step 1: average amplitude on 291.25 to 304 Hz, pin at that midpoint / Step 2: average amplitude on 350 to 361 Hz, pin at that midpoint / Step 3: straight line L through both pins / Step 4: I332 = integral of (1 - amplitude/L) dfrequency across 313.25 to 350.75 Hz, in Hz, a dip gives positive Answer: 0.4 Hz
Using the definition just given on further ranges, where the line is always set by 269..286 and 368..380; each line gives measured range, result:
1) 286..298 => -0.22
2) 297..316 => 0.18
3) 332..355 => 0.14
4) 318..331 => -0.11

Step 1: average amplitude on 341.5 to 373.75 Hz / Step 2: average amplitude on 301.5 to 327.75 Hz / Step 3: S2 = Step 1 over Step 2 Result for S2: 1.0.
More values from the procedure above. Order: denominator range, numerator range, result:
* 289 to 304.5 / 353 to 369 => 1.02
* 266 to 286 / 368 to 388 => 1.03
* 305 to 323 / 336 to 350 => 1.00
